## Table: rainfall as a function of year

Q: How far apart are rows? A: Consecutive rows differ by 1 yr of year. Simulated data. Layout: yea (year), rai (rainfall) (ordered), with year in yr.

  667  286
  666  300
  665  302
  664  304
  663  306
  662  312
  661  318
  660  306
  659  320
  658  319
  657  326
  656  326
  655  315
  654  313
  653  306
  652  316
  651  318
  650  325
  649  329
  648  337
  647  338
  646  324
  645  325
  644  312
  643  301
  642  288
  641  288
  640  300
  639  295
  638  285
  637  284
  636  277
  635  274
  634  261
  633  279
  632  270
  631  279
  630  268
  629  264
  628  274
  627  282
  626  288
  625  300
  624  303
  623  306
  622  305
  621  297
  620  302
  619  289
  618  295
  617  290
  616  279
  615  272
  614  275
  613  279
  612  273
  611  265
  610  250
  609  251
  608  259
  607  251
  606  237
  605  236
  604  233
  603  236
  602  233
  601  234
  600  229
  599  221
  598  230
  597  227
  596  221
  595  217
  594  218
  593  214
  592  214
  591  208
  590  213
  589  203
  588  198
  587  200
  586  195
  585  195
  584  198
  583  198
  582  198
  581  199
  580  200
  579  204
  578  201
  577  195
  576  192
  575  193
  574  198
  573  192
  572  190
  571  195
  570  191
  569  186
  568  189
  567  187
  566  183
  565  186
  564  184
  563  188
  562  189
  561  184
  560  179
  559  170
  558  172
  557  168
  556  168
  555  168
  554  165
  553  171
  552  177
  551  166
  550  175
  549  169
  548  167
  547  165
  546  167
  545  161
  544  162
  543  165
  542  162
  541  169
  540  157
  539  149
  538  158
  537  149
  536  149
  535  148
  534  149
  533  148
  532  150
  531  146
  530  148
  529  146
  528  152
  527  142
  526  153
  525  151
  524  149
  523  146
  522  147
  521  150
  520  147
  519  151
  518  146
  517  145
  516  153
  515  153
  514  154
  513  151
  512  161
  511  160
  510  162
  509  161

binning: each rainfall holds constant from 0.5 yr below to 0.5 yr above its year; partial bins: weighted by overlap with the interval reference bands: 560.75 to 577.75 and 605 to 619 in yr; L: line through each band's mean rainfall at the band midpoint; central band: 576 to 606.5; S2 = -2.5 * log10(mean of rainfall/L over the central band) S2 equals 0.08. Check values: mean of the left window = 190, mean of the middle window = 213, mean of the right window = 267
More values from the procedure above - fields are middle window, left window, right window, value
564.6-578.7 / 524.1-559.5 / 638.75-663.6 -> 0.06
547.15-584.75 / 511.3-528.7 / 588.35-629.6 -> 0.11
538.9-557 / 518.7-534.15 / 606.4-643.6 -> 0.07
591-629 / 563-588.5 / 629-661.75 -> -0.04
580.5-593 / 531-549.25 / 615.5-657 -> 0.12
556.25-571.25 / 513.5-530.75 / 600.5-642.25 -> 0.10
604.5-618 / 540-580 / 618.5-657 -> -0.02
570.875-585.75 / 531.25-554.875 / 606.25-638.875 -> 0.09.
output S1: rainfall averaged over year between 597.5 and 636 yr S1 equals 268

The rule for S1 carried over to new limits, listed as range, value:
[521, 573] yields 166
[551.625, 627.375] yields 222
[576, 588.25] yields 198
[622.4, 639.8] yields 282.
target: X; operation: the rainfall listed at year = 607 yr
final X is 251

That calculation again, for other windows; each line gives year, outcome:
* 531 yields 146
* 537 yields 149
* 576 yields 192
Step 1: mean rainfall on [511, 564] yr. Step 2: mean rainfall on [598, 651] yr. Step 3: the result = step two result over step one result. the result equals 1.8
